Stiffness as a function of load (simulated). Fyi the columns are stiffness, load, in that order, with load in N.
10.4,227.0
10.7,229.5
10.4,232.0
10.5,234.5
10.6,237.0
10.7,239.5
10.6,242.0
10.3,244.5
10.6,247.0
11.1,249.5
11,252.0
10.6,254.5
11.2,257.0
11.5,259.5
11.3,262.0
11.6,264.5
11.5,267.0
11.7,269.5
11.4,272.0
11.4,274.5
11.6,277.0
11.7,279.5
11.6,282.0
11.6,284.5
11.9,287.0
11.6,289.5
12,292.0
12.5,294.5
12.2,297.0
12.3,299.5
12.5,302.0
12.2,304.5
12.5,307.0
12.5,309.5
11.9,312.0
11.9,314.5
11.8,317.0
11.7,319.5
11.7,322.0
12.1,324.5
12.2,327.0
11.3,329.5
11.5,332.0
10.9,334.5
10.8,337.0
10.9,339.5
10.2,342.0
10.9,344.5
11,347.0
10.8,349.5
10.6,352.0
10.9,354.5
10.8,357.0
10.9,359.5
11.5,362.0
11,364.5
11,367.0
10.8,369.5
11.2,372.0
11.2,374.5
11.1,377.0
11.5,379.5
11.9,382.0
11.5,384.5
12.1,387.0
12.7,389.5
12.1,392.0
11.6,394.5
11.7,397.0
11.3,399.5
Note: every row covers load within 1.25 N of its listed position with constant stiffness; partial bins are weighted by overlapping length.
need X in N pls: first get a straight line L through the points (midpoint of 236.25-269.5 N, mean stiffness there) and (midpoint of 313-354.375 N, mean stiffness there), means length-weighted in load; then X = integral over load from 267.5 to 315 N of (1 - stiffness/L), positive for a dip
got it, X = -3.5 N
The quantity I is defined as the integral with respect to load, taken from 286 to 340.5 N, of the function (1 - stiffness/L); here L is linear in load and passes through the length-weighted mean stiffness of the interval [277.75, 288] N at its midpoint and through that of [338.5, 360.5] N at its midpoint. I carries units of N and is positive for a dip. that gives -2.8 N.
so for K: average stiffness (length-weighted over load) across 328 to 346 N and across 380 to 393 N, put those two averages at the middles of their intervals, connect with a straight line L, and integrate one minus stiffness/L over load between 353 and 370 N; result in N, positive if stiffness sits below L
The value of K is 0.7 N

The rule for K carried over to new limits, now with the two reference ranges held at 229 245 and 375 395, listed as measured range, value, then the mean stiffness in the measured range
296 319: -2.15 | 12.2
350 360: 0.65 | 10.8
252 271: -1.00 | 11.3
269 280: -0.69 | 11.5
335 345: 0.63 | 10.7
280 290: -0.67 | 11.7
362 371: 0.48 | 11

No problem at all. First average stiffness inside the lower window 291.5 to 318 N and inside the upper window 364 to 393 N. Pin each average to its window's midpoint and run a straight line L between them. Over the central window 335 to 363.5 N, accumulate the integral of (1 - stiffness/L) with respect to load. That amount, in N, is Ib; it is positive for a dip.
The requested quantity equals 2.3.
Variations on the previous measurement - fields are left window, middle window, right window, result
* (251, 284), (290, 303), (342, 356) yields -1.3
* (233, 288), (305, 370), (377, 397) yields 1.4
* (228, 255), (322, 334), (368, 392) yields -0.5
